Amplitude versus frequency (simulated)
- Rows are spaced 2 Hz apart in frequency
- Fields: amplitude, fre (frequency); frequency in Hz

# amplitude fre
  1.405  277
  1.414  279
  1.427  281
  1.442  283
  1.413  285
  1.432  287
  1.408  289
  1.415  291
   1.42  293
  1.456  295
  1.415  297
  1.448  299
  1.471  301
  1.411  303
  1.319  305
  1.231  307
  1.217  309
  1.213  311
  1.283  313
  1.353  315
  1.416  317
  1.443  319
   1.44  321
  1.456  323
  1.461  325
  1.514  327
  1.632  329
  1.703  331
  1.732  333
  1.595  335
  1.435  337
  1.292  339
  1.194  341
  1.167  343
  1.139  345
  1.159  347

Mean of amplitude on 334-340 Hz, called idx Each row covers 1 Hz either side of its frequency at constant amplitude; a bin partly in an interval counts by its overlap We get 1.44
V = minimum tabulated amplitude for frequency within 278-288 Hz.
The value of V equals 1.413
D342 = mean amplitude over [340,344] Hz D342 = 1.18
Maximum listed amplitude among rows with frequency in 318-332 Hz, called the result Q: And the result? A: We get 1.703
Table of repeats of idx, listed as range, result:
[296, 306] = 1.41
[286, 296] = 1.43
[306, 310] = 1.22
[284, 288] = 1.42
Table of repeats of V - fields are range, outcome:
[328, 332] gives 1.632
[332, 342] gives 1.194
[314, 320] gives 1.353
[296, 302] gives 1.415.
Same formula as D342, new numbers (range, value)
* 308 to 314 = 1.24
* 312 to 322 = 1.39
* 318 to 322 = 1.44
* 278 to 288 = 1.43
